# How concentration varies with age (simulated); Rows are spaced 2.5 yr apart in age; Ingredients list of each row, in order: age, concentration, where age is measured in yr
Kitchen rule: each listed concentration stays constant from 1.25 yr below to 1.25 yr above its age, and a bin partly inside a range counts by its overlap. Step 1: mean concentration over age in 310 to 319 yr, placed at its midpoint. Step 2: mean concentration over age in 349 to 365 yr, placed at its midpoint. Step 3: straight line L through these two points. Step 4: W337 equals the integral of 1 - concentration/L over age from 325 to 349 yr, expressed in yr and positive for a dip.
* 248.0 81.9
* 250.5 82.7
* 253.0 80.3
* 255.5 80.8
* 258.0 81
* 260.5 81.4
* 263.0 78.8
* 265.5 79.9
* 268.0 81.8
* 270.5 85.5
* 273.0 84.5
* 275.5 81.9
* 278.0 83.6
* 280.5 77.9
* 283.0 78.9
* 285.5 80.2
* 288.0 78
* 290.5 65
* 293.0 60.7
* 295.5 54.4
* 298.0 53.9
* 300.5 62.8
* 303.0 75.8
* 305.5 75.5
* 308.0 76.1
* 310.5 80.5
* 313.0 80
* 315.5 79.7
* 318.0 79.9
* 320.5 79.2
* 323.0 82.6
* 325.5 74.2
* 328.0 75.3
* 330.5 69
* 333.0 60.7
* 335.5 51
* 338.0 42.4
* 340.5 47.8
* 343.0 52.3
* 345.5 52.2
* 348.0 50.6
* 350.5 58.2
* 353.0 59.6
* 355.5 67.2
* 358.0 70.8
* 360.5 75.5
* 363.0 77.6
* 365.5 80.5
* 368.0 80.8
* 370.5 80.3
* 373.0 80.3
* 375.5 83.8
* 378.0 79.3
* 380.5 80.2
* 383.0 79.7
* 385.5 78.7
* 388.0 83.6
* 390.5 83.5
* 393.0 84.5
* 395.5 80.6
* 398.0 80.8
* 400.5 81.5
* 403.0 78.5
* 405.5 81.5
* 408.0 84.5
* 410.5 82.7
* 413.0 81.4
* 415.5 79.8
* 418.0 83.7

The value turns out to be 5.5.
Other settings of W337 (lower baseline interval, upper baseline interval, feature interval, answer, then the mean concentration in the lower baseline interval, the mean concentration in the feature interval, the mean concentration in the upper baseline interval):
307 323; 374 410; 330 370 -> 8.95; 79.5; 62.5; 81.5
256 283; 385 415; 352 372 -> 1.82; 81.5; 74.3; 81.8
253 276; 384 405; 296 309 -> 2.19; 81.7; 67.8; 81.4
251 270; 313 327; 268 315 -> 3.23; 80.9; 74.5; 79.1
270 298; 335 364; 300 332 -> -4.68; 74.3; 76.4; 58.8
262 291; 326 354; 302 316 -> -2.02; 80.1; 77.9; 56.7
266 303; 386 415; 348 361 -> 2.39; 73.7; 64.2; 82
